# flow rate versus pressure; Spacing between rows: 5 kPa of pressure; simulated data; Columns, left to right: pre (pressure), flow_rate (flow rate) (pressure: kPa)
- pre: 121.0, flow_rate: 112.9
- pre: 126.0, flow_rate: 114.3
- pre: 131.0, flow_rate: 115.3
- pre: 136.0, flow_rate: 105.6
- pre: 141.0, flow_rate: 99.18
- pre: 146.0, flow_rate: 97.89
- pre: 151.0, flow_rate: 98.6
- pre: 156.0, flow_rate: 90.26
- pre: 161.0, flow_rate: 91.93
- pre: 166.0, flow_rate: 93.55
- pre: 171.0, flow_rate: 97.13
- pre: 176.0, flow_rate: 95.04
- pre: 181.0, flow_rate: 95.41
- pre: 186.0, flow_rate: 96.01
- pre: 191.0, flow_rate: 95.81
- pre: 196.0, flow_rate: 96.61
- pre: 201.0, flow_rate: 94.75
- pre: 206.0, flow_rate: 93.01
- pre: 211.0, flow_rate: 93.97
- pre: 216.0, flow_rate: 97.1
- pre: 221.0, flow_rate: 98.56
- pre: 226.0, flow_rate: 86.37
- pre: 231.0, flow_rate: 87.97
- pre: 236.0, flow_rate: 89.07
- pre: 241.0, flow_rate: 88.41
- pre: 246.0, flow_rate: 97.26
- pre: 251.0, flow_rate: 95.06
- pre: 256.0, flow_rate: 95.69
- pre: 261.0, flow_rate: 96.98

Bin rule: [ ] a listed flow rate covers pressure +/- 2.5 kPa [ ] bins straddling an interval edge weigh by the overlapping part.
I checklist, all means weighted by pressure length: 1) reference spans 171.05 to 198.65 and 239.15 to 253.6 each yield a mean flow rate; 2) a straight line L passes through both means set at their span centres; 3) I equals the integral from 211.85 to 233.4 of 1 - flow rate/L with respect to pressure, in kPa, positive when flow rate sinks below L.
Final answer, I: 0.5 kPa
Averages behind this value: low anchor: 95.9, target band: 92.6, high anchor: 93.8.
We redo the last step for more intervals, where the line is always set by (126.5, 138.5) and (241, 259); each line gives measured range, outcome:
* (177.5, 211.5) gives 2.46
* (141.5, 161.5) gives 2.42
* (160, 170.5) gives 1.27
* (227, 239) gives 1.12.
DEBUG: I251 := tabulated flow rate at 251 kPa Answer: 95.06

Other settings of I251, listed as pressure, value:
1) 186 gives 96.01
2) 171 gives 97.13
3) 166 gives 93.55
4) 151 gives 98.6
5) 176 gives 95.04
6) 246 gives 97.26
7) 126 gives 114.3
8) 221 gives 98.56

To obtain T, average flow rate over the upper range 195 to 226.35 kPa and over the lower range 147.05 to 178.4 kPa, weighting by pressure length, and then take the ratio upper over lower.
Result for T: 1.00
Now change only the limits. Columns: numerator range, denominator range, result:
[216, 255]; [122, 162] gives 0.90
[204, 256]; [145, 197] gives 0.98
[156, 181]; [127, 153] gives 0.90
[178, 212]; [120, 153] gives 0.90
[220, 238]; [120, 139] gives 0.81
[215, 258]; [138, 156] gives 0.95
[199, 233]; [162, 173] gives 0.98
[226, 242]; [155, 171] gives 0.95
